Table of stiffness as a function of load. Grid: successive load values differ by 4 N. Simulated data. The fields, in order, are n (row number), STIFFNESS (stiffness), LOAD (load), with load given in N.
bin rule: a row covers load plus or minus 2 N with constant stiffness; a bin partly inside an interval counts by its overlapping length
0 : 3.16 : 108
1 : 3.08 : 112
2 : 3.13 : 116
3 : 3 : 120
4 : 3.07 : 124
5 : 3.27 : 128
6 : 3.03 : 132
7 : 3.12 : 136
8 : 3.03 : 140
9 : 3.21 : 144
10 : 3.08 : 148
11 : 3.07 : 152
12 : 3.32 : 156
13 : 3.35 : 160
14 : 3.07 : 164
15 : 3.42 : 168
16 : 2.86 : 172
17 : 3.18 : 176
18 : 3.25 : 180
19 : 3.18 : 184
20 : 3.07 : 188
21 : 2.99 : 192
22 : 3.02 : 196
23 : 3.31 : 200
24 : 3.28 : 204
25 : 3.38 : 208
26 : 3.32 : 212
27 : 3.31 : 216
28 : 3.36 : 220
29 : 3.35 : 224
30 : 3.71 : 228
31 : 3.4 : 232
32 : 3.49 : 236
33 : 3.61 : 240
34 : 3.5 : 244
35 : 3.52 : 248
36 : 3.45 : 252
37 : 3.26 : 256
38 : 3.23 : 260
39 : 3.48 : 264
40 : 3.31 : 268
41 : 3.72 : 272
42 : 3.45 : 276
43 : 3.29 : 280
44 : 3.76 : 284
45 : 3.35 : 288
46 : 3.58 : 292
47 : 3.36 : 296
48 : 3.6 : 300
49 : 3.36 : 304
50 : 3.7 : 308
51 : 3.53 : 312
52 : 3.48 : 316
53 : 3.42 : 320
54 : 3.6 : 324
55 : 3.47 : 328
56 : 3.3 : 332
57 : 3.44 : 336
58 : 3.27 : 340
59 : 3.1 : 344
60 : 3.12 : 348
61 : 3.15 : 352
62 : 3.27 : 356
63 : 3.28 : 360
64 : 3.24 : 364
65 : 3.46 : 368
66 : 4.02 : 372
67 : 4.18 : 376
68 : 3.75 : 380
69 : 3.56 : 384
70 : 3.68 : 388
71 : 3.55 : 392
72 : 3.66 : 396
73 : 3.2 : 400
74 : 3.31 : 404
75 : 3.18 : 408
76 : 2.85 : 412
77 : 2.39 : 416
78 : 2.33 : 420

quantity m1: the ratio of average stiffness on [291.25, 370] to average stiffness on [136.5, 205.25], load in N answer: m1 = 1.07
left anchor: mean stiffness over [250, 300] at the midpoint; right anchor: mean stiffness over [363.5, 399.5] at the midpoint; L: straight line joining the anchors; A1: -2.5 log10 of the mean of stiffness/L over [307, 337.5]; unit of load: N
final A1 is 0.02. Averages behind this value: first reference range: 3.44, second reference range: 3.68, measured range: 3.49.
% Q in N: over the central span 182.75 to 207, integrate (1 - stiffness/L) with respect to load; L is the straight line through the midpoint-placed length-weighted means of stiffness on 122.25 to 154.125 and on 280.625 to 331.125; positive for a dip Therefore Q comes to 0.7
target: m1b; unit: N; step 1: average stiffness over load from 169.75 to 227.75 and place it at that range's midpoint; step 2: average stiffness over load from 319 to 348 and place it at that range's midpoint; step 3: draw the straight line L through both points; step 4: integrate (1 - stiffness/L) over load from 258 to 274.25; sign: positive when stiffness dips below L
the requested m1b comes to -0.7 N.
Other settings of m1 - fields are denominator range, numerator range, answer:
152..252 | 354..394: 1.09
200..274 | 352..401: 1.04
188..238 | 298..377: 1.04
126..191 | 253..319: 1.10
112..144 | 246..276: 1.11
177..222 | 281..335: 1.08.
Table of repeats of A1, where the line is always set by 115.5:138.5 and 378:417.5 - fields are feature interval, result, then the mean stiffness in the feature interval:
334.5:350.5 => 0.02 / 3.22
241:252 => -0.10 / 3.51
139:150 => 0.00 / 3.11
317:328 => -0.08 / 3.5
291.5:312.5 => -0.09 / 3.52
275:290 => -0.08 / 3.46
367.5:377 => -0.19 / 3.92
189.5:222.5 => -0.03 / 3.25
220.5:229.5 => -0.10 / 3.49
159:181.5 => -0.02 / 3.18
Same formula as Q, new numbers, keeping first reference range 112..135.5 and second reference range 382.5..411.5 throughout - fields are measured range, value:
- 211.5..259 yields -3.1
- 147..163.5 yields -0.3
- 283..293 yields -0.8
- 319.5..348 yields -0.1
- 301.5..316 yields -0.9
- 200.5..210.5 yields -0.4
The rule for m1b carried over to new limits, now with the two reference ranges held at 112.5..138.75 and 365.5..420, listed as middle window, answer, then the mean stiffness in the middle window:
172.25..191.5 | 0.22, 3.13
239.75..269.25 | -1.51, 3.41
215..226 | -0.46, 3.34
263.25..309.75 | -3.03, 3.5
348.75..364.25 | 0.63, 3.23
